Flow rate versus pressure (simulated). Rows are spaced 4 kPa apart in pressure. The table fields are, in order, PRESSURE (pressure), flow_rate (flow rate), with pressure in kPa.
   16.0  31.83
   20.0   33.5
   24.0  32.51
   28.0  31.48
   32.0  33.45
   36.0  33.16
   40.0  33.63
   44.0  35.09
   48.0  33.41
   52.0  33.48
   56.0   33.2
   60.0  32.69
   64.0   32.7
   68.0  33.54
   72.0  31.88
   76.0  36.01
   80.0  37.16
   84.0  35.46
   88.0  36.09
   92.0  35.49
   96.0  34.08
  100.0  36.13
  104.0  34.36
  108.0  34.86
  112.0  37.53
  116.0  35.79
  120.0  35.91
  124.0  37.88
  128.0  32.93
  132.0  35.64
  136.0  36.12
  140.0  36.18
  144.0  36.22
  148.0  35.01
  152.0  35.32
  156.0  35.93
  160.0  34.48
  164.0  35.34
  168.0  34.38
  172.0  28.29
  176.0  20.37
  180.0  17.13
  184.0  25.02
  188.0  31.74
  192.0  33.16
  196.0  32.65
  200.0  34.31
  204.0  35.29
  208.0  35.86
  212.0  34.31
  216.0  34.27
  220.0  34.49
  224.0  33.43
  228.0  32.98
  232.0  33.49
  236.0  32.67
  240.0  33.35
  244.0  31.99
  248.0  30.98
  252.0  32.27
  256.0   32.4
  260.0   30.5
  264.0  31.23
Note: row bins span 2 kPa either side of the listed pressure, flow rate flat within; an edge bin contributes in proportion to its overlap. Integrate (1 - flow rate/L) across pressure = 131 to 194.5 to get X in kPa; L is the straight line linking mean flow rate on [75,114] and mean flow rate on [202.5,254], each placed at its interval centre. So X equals 5.1 kPa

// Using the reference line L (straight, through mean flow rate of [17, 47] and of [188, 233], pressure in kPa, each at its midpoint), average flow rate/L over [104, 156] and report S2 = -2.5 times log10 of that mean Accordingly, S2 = -0.067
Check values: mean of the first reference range 33.2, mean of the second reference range 33.9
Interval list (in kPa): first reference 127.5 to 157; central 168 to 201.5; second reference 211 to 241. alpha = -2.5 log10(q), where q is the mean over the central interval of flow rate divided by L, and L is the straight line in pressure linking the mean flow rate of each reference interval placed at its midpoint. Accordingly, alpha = 0.22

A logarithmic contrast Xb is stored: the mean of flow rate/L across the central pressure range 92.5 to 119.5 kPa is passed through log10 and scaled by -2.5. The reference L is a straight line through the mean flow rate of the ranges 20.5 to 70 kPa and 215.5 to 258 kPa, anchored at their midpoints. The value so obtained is -0.08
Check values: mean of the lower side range 33.2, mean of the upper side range 32.9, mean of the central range 35.5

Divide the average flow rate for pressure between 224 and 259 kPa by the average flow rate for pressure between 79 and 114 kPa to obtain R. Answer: 0.91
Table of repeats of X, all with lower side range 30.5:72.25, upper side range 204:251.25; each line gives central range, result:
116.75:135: -1.2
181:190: 1.7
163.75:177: 1.5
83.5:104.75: -1.2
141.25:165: -1.4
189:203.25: 0.0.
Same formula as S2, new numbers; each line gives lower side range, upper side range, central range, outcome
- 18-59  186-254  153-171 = -0.043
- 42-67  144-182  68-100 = -0.076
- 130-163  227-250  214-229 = -0.024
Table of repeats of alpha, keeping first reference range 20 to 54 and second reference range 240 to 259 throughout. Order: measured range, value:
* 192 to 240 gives -0.057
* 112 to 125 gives -0.119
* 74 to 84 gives -0.104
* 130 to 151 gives -0.100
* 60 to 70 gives 0.003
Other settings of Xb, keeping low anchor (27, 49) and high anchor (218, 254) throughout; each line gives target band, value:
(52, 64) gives 0.01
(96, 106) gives -0.06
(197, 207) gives -0.06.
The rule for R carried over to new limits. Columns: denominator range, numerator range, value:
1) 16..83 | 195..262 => 0.99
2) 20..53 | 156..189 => 0.86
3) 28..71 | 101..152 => 1.07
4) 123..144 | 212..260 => 0.92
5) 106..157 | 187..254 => 0.93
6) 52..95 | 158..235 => 0.92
